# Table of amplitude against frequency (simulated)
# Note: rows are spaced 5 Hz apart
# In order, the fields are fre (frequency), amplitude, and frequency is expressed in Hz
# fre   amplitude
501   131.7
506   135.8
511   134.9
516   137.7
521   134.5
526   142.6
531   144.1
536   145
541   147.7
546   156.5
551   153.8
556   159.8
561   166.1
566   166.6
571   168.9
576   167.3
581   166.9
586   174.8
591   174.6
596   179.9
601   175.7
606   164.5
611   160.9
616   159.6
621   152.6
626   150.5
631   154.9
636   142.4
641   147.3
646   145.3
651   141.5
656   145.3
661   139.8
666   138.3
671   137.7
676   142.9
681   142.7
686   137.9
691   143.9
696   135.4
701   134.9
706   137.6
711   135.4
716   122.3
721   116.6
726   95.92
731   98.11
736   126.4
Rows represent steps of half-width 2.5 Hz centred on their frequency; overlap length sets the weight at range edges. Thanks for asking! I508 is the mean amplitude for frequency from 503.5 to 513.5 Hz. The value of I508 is 135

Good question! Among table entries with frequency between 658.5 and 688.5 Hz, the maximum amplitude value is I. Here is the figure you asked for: 142.9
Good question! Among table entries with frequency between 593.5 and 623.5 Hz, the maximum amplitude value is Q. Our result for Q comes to 179.9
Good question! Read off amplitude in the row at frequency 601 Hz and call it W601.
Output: 175.7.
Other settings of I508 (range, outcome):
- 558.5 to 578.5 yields 167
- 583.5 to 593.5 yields 175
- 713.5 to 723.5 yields 119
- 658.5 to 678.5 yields 140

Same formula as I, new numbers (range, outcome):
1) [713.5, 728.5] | 122.3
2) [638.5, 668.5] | 147.3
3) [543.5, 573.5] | 168.9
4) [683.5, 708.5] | 143.9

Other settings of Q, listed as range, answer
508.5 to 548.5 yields 156.5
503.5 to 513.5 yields 135.8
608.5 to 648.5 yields 160.9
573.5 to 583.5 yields 167.3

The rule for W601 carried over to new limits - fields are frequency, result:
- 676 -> 142.9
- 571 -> 168.9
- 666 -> 138.3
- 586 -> 174.8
